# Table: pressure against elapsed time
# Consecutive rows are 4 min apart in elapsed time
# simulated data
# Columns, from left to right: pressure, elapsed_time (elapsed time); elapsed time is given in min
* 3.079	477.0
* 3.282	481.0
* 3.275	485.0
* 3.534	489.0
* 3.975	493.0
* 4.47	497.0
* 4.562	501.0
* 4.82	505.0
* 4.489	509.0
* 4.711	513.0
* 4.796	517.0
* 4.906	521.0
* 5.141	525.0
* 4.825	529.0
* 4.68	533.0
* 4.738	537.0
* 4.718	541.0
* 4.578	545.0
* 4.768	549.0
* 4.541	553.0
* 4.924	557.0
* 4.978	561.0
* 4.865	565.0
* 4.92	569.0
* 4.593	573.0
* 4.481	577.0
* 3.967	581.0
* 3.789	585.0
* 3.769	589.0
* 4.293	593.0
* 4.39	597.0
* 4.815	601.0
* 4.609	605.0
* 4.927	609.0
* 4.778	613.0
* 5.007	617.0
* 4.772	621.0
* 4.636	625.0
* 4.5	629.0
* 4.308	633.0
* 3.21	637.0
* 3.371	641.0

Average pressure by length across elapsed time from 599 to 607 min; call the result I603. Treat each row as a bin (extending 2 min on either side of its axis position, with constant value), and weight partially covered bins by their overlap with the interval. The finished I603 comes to 4.71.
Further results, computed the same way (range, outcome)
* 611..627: 4.8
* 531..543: 4.71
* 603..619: 4.83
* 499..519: 4.68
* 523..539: 4.85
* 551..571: 4.85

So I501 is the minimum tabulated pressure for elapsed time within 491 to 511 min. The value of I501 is 3.975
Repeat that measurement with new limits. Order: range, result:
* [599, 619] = 4.609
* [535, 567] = 4.541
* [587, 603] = 3.769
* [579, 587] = 3.789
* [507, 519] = 4.489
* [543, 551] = 4.578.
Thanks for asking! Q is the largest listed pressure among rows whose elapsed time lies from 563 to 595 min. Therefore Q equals 4.92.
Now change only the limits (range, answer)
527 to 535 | 4.825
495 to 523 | 4.906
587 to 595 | 4.293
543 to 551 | 4.768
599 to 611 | 4.927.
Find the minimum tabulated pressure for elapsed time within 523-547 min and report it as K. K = 4.578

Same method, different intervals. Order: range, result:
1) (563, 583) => 3.967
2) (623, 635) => 4.308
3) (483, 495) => 3.275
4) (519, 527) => 4.906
